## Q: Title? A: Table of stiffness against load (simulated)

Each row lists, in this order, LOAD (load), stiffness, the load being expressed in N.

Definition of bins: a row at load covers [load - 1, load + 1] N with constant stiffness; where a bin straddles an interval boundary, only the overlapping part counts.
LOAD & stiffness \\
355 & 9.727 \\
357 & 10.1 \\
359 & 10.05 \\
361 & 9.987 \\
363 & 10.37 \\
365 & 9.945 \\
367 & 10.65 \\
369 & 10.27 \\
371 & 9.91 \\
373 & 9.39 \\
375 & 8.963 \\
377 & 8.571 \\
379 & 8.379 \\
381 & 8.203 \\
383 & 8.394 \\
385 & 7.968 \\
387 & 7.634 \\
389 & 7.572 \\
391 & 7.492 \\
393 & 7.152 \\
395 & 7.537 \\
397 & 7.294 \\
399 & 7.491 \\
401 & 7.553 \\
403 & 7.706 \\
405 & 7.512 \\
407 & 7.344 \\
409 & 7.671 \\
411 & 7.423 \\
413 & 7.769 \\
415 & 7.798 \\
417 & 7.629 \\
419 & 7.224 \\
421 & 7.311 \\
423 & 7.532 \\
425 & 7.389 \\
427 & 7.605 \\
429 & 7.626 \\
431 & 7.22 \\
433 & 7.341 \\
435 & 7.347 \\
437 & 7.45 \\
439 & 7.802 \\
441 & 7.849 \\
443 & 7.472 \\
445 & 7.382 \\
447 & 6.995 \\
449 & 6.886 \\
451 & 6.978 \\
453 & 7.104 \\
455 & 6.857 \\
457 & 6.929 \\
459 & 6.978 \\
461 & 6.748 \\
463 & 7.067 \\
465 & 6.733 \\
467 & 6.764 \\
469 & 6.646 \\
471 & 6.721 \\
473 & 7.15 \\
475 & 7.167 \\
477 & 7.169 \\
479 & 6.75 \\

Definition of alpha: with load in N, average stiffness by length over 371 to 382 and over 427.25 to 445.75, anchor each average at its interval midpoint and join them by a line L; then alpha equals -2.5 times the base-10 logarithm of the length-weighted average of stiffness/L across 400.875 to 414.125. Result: 0.08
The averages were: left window 8.81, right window 7.5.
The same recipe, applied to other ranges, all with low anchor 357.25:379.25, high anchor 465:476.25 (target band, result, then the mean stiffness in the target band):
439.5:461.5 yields 0.05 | 7.13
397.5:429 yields 0.13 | 7.53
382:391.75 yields 0.18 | 7.82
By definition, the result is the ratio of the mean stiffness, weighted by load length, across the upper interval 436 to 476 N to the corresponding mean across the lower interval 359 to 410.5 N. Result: 0.8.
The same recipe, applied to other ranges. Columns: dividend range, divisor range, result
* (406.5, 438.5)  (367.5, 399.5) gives 0.90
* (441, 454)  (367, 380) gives 0.77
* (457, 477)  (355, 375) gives 0.69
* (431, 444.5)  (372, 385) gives 0.87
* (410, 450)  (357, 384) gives 0.79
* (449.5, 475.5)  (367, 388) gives 0.78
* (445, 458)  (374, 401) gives 0.89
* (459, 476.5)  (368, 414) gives 0.86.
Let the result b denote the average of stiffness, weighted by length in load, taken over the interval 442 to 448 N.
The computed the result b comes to 7.28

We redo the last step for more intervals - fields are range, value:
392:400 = 7.37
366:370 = 10.5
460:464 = 6.91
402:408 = 7.52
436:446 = 7.59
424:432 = 7.46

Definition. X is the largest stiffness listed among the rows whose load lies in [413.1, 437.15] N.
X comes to 7.798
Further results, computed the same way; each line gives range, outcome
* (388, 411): 7.706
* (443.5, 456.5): 7.382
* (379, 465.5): 8.394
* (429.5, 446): 7.849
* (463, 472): 7.067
